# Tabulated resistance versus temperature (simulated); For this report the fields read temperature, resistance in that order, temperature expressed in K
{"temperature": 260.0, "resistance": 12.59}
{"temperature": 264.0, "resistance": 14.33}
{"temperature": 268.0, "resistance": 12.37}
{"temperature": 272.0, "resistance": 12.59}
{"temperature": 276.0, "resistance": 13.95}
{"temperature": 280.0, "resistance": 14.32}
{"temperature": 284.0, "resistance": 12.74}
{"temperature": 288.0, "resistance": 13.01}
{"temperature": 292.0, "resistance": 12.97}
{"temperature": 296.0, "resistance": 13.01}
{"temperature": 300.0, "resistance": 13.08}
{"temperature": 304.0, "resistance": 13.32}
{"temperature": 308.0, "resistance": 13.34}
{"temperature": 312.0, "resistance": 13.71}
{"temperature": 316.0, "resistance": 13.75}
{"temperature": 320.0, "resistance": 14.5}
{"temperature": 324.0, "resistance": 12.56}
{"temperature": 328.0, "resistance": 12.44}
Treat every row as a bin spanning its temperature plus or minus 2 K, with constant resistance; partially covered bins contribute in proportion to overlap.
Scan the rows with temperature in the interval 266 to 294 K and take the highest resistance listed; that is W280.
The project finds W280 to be 14.32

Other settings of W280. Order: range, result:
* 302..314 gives 13.71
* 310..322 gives 14.5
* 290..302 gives 13.08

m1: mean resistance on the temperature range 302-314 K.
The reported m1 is 13.5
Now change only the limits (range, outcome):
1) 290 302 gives 13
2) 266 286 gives 13.2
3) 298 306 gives 13.2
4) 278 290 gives 13.4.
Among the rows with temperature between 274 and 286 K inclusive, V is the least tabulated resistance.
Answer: 12.74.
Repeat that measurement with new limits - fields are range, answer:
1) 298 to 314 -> 13.08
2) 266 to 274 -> 12.37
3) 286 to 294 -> 12.97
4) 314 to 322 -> 13.75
